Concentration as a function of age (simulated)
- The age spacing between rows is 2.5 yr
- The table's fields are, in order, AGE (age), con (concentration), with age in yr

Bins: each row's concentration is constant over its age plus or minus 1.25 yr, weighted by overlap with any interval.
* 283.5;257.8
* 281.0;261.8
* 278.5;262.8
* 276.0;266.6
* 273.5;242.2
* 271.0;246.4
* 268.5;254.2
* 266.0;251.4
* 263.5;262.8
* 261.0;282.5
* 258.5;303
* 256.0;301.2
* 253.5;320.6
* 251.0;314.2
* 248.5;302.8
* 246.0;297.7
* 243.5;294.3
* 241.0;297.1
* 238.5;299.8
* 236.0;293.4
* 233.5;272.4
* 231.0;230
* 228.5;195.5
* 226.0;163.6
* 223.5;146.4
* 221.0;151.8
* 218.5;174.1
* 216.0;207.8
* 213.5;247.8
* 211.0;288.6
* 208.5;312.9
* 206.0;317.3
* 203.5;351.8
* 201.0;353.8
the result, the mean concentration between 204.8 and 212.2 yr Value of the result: 306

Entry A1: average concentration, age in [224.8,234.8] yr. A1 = 216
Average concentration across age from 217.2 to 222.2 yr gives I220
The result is 164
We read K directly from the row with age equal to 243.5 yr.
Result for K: 294.3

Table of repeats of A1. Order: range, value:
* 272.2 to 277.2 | 254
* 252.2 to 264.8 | 294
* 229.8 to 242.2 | 279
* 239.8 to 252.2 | 301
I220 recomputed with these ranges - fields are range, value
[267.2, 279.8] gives 254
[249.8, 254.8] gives 317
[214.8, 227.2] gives 169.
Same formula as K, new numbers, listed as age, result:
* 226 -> 163.6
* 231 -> 230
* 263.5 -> 262.8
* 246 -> 297.7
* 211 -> 288.6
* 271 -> 246.4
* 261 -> 282.5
